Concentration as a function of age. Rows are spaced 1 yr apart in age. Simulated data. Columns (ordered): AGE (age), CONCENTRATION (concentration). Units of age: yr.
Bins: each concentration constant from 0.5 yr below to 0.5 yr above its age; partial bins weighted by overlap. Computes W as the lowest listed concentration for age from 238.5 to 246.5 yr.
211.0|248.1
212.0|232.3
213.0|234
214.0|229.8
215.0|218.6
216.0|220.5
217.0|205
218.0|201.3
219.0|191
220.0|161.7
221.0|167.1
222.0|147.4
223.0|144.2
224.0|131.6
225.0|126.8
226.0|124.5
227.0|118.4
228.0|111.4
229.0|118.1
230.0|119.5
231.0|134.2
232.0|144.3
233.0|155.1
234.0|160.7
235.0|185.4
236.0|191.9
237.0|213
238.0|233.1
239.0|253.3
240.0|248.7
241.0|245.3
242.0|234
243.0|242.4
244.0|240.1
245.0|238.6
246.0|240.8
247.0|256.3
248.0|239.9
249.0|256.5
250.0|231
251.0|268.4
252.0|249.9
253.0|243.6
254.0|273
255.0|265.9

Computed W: 234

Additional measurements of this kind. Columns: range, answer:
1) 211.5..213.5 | 232.3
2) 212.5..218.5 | 201.3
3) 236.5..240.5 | 213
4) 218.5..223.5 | 144.2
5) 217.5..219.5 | 191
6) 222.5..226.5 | 124.5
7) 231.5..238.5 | 144.3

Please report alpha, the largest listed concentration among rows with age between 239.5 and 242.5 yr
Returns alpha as 248.7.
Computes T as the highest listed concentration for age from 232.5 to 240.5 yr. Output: 253.3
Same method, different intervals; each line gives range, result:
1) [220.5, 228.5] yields 167.1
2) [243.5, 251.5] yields 268.4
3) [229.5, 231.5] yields 134.2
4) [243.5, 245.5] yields 240.1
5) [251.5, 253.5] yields 249.9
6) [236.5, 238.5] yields 233.1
